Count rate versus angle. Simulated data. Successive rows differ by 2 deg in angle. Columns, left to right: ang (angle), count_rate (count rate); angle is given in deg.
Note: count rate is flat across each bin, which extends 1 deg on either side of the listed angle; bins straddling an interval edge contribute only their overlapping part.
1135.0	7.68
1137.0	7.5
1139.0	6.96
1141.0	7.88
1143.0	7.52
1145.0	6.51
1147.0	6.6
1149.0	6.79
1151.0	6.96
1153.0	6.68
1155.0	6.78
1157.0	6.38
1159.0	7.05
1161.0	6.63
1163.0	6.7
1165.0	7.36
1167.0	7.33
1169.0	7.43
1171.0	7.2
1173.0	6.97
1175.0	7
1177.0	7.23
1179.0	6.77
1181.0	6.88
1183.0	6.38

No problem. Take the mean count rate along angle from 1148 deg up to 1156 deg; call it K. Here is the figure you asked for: 6.8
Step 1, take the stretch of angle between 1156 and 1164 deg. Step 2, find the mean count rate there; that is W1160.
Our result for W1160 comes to 6.69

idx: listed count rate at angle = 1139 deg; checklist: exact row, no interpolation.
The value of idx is 6.96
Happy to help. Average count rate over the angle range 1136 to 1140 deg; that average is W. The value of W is 7.23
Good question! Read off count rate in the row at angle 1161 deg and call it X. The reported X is 6.63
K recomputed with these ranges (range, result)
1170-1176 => 7.06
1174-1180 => 7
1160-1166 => 6.9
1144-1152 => 6.71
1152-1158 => 6.61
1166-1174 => 7.23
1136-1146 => 7.27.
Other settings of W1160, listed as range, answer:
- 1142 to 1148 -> 6.88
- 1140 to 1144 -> 7.7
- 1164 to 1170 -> 7.37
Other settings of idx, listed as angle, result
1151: 6.96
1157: 6.38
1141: 7.88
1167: 7.33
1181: 6.88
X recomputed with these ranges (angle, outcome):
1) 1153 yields 6.68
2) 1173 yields 6.97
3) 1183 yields 6.38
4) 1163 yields 6.7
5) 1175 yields 7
